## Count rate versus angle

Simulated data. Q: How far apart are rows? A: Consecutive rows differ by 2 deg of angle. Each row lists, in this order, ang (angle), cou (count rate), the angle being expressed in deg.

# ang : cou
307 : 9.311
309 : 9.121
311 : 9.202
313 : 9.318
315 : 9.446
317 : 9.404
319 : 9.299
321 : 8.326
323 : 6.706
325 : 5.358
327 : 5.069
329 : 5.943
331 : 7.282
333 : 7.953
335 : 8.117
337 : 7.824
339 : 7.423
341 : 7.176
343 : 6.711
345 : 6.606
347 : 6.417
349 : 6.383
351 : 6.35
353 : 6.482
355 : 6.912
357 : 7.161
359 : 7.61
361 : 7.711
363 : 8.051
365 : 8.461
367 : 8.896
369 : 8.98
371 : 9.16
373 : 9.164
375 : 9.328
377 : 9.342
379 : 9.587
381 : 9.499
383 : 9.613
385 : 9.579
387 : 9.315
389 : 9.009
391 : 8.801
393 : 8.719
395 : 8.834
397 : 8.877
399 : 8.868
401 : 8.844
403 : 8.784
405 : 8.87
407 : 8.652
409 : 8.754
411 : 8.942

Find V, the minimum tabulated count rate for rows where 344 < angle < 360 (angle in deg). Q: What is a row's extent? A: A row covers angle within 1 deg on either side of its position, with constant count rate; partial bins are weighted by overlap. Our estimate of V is 6.35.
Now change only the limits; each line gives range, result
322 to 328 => 5.069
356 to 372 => 7.161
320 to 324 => 6.706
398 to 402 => 8.844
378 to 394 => 8.719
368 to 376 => 8.98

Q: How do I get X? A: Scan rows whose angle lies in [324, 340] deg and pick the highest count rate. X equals 8.117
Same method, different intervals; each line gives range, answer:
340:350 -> 7.176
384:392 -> 9.579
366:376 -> 9.328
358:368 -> 8.896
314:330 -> 9.446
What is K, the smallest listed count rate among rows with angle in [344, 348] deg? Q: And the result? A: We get 6.417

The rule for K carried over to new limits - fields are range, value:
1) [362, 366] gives 8.051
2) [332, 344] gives 6.711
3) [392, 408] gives 8.652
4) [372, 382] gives 9.164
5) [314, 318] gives 9.404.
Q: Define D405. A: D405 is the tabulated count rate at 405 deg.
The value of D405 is 8.87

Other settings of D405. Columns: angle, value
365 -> 8.461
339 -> 7.423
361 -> 7.711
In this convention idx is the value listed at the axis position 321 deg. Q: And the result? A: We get 8.326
